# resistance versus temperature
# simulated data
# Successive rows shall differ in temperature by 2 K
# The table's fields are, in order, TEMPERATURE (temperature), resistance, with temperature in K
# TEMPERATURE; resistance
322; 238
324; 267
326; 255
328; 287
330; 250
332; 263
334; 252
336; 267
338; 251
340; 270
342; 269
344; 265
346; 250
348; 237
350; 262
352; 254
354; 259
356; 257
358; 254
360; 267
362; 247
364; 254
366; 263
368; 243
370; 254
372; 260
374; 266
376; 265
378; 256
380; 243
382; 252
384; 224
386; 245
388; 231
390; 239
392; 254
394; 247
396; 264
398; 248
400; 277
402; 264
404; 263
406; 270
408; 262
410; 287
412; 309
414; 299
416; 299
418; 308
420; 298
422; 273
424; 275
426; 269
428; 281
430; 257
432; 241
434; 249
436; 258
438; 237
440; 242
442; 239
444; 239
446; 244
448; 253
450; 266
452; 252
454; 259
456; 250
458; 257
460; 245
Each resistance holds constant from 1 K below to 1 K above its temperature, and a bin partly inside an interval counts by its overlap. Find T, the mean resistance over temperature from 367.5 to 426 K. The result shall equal 265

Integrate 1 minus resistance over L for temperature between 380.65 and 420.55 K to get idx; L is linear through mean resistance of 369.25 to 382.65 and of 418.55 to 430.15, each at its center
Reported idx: 0.23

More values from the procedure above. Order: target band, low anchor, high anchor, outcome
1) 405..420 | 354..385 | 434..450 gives -2.5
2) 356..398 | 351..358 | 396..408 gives 1.4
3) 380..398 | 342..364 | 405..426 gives 1.9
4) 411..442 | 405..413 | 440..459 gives -0.4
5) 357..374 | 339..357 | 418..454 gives 0.2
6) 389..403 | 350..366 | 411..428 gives 1.1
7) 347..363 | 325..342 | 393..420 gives 0.7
